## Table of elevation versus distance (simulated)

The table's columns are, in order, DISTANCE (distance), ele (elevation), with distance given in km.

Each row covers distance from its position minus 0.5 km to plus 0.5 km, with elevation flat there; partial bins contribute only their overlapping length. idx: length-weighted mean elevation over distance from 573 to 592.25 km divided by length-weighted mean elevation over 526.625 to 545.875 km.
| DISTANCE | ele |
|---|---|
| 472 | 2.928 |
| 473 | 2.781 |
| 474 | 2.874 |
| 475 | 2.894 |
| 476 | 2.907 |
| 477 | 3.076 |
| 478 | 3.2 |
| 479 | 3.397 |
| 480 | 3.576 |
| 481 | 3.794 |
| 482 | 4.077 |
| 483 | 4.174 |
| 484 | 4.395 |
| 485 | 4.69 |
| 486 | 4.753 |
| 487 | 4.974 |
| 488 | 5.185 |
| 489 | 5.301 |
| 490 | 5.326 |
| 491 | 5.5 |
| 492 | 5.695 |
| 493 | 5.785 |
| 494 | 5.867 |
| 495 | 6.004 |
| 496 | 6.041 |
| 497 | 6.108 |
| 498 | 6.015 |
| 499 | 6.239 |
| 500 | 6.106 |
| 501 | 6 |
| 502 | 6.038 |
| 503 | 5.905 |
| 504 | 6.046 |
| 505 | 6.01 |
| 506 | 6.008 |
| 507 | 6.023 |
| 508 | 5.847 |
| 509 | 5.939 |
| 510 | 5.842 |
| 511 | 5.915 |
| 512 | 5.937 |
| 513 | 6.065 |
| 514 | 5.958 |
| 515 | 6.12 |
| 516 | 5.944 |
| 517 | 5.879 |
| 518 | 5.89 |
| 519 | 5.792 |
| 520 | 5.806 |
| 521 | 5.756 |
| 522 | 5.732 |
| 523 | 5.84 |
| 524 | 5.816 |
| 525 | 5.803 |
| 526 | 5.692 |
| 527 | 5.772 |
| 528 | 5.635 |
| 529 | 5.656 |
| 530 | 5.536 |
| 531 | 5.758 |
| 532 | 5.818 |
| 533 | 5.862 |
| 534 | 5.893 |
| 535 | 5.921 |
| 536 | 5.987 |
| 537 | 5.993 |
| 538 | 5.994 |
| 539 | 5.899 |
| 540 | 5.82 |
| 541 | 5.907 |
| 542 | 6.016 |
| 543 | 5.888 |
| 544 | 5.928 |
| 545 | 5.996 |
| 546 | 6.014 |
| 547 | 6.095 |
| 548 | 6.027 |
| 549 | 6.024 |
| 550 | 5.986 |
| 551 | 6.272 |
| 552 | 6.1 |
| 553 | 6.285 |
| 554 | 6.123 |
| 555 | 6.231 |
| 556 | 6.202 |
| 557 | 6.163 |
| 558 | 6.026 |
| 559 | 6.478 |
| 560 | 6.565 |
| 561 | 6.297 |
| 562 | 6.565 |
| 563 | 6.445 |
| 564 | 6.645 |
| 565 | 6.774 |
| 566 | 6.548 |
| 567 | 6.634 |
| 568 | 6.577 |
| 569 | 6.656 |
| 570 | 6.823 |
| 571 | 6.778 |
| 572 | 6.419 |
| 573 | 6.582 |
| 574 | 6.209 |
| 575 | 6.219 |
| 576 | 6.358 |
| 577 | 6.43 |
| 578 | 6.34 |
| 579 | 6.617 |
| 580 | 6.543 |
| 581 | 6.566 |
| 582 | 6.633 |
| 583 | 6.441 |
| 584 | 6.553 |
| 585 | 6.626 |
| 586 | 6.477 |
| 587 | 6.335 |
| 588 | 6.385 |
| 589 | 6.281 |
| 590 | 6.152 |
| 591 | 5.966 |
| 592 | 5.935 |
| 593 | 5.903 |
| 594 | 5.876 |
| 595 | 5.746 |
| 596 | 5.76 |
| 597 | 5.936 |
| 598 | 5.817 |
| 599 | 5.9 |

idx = 1.1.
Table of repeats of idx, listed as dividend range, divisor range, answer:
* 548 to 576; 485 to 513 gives 1.11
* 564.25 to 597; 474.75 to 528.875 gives 1.18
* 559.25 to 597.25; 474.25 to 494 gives 1.46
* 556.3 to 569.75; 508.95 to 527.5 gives 1.11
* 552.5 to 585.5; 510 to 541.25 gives 1.10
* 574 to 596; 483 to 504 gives 1.13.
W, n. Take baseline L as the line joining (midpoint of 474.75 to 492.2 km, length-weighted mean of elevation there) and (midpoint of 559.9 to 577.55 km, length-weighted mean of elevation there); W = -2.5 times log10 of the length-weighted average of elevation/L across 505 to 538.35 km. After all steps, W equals -0.12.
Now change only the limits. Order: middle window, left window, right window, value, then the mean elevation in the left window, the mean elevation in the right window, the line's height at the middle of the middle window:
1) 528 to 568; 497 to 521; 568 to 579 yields 0.03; 5.97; 6.49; 6.29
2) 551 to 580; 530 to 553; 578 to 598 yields -0.06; 5.96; 6.24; 6.11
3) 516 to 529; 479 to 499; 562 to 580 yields -0.02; 5.1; 6.53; 5.69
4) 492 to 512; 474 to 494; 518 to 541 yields -0.21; 4.35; 5.81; 4.93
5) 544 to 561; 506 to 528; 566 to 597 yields 0.00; 5.87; 6.36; 6.14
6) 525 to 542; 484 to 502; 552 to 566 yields 0.04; 5.6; 6.37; 6.07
